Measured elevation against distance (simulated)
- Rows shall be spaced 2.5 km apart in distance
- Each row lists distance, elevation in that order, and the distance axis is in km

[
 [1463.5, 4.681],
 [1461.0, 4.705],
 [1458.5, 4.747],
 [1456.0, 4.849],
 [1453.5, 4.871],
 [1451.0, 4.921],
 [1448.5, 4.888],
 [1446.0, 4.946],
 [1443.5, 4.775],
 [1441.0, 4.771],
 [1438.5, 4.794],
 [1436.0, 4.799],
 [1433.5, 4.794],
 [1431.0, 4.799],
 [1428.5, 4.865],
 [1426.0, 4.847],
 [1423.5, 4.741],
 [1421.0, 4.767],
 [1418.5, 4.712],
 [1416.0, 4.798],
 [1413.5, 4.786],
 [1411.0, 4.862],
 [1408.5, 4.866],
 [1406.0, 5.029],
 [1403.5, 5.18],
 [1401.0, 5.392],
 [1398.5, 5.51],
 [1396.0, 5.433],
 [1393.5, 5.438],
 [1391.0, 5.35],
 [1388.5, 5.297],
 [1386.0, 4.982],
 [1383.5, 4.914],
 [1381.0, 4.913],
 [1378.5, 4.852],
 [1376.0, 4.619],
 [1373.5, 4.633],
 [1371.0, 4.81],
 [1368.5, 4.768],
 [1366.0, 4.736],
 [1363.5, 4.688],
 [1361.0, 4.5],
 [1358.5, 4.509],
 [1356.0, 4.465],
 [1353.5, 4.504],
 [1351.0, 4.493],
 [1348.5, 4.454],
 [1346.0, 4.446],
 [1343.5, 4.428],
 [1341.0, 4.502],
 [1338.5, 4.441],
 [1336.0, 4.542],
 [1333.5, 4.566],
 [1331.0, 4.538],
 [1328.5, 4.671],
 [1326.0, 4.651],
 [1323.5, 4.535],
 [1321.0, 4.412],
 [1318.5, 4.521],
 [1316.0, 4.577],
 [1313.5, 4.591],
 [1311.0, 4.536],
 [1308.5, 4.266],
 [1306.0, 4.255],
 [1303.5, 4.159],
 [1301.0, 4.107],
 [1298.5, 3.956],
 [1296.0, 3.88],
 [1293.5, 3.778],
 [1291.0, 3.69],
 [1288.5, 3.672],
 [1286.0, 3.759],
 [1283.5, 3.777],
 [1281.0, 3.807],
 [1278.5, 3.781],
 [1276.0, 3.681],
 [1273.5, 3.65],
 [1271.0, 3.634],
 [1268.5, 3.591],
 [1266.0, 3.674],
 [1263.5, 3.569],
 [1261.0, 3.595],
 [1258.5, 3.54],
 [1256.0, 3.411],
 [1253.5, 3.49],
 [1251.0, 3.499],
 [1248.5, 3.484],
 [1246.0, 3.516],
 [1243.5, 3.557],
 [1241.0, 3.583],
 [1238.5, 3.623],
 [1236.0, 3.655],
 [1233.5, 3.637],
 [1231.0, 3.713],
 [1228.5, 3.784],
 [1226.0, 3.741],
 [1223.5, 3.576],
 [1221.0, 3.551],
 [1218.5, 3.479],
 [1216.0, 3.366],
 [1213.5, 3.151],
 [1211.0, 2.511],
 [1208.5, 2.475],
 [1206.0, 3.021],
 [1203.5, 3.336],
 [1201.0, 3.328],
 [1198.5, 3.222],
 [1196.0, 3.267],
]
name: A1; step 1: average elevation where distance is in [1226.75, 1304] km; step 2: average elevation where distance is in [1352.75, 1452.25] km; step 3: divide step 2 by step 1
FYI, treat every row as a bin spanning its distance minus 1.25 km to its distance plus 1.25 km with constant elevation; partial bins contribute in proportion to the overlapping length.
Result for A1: 1.33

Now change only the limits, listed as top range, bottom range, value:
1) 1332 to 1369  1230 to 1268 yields 1.27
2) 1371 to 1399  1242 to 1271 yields 1.43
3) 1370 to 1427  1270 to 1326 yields 1.23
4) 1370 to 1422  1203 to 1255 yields 1.47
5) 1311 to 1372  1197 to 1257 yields 1.34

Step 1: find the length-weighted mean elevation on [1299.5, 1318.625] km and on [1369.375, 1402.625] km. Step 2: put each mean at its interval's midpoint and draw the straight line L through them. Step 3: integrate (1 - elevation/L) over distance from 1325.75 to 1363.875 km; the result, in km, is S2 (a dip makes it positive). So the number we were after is 1.4 km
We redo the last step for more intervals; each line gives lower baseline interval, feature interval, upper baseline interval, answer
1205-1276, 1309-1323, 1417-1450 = -1.8 km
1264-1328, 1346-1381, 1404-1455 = -1.4 km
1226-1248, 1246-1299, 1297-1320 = 4.3 km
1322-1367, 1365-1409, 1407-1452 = -3.4 km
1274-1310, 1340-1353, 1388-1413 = 0.3 km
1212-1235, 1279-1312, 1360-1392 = 1.6 km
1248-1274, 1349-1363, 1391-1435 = -0.1 km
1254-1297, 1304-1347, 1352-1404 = -2.2 km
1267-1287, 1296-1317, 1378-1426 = -1.3 km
